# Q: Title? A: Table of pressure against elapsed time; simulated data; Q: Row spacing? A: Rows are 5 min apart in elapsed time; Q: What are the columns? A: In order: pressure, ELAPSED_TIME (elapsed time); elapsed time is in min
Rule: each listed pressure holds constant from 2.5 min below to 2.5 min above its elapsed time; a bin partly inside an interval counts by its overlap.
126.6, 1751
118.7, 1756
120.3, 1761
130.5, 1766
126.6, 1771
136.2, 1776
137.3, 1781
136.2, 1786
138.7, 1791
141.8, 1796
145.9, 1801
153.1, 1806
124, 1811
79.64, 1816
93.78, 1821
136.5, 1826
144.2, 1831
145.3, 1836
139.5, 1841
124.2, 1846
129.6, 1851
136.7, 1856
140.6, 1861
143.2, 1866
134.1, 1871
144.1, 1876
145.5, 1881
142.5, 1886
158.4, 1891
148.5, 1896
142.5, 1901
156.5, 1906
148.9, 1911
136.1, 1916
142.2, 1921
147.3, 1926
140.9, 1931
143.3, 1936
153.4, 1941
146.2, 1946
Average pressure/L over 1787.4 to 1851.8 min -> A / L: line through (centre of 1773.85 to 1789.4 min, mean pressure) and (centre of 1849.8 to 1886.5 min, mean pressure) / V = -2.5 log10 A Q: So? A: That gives 0.06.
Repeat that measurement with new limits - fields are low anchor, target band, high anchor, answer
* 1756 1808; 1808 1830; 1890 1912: 0.25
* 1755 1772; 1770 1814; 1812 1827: -0.22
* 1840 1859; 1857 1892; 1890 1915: -0.02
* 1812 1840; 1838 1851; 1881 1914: -0.03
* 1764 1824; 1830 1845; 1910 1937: -0.06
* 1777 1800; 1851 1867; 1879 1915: 0.05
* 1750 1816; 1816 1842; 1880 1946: 0.09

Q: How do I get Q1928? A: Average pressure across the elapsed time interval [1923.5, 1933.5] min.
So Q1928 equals 144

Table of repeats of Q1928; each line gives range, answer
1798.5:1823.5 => 119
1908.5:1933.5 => 143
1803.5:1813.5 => 139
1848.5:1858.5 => 133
